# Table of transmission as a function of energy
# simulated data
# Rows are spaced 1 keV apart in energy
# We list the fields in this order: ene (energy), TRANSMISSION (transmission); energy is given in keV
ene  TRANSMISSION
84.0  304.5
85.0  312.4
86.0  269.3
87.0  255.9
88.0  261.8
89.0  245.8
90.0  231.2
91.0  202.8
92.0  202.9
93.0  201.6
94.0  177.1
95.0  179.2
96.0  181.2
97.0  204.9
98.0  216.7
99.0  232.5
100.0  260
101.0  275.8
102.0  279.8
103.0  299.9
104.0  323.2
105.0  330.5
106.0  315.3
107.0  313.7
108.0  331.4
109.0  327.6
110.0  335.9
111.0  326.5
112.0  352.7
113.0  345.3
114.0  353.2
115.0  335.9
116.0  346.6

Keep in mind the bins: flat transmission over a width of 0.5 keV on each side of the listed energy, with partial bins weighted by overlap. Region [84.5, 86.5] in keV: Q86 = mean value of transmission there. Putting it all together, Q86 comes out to 291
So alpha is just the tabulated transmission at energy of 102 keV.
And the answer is 279.8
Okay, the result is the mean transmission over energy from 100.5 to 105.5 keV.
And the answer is 302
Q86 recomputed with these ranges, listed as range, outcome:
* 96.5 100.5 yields 229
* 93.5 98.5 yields 192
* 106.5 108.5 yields 323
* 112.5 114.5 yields 349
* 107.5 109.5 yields 330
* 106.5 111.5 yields 327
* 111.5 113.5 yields 349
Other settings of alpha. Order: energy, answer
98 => 216.7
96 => 181.2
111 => 326.5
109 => 327.6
